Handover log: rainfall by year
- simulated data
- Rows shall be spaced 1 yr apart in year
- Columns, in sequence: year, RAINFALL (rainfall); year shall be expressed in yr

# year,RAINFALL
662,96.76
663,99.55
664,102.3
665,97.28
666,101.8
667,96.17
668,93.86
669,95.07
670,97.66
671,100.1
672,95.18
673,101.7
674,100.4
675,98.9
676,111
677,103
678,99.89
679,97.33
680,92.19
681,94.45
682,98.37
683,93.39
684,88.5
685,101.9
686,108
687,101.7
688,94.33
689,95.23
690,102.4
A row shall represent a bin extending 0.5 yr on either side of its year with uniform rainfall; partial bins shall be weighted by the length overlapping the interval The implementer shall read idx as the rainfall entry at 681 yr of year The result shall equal 94.45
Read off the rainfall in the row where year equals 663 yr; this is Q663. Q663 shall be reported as 99.55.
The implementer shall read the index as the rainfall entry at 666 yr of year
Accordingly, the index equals 101.8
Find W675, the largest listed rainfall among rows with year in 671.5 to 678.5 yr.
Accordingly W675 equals 111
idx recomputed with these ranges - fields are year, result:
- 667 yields 96.17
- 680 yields 92.19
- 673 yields 101.7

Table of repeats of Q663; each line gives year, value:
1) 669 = 95.07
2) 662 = 96.76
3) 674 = 100.4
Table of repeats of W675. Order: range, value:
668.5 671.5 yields 100.1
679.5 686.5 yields 108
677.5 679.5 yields 99.89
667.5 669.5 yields 95.07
